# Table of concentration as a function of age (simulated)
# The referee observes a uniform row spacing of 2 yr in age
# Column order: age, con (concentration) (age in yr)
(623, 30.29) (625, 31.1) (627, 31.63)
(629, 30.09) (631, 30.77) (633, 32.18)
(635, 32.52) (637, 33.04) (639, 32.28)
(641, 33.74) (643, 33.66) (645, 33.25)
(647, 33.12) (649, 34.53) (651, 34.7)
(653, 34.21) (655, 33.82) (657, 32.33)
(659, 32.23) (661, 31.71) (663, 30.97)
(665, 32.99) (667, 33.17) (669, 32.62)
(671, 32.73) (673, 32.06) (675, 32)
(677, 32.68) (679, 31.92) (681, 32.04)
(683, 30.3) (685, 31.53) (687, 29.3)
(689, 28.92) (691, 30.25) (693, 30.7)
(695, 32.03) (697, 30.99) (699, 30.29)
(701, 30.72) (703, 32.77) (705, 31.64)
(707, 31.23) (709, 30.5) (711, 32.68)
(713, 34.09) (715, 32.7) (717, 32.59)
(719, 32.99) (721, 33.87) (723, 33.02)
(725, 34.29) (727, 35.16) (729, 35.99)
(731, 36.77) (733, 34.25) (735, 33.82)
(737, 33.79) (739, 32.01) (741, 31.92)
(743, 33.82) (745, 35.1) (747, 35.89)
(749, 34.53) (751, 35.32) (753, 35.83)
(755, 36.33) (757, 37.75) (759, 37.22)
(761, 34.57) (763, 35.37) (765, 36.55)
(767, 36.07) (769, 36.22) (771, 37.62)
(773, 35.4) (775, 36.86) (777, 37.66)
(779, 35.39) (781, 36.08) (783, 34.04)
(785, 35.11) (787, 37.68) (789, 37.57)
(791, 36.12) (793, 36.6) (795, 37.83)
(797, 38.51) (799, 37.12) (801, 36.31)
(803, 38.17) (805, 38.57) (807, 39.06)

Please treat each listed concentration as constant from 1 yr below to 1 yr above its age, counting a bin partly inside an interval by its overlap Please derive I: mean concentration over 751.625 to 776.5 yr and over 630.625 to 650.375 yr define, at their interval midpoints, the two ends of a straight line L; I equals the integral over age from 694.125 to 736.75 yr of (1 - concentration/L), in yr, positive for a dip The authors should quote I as 2.5 yr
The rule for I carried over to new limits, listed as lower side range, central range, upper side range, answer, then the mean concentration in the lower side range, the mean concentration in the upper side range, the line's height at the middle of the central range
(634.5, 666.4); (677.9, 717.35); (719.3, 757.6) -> 3.0 yr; 33.1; 34.6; 33.9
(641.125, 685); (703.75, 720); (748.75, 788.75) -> 0.9 yr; 32.7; 36.1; 34.3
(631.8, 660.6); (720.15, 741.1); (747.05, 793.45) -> 0.6 yr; 33.2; 36.2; 35.2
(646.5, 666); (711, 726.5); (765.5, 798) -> 0.6 yr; 33.1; 36.5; 34.8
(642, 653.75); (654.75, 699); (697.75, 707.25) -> 1.2 yr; 33.9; 31.3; 32.5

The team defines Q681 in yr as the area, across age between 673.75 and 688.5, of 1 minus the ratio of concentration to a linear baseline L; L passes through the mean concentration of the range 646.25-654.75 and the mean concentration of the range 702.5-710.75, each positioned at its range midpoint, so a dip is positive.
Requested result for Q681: 0.6 yr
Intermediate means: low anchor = 34.1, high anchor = 31.6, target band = 31.3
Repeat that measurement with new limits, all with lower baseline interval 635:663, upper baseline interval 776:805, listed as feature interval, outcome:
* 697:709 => 1.2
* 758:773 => 0.0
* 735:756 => 0.7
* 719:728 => 0.3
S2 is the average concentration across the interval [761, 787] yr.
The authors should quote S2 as 36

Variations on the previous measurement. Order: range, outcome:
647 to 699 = 32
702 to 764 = 34.1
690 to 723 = 31.9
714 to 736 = 34.1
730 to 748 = 34.2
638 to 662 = 33.3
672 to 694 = 31.1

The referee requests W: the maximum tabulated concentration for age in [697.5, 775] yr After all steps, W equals 37.75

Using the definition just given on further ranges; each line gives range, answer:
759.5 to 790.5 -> 37.68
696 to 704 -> 32.77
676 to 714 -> 34.09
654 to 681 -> 33.82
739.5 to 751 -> 35.89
